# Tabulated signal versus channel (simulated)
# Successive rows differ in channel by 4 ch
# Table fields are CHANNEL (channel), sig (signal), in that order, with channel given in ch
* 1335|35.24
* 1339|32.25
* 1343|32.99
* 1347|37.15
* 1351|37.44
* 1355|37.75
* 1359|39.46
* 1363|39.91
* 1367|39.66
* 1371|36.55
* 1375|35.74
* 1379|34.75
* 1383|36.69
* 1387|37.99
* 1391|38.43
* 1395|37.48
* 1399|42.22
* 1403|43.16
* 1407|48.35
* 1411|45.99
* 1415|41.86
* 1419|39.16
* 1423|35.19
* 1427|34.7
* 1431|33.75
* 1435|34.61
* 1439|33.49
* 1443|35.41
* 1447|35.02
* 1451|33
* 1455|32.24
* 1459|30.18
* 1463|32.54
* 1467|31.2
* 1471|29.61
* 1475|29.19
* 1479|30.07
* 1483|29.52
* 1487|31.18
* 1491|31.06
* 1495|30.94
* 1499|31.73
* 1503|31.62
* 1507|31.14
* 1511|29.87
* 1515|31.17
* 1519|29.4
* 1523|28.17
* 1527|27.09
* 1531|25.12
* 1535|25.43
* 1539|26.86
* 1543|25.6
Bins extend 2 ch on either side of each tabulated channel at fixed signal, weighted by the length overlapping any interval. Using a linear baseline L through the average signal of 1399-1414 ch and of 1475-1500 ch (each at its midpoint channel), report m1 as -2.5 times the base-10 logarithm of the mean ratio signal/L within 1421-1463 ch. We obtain 0.15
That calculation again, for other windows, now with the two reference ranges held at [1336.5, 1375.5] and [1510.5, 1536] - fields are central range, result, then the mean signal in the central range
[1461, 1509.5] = -0.028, 30.8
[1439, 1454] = -0.068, 34.2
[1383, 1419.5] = -0.200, 41.5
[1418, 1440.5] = -0.063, 35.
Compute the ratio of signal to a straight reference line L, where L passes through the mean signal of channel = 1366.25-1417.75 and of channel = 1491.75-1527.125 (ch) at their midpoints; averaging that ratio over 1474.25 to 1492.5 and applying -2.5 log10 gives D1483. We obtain 0.08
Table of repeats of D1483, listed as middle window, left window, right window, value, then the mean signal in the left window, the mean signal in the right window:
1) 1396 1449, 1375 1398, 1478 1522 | -0.103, 37.2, 30.7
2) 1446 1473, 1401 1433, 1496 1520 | 0.130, 40.3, 30.9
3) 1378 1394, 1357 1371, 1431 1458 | 0.017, 39.2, 33.8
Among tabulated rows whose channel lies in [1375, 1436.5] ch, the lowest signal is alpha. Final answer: 33.75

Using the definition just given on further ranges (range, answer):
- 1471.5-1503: 29.19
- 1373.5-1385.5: 34.75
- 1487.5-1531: 25.12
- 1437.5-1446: 33.49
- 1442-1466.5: 30.18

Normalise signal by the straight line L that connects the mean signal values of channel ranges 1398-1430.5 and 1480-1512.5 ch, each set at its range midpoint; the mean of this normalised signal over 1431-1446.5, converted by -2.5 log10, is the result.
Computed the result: 0.10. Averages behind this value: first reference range 41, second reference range 30.9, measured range 34.5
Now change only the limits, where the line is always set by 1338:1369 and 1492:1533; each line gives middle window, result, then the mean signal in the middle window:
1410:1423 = -0.19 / 41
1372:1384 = 0.01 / 35.7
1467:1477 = 0.07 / 29.8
